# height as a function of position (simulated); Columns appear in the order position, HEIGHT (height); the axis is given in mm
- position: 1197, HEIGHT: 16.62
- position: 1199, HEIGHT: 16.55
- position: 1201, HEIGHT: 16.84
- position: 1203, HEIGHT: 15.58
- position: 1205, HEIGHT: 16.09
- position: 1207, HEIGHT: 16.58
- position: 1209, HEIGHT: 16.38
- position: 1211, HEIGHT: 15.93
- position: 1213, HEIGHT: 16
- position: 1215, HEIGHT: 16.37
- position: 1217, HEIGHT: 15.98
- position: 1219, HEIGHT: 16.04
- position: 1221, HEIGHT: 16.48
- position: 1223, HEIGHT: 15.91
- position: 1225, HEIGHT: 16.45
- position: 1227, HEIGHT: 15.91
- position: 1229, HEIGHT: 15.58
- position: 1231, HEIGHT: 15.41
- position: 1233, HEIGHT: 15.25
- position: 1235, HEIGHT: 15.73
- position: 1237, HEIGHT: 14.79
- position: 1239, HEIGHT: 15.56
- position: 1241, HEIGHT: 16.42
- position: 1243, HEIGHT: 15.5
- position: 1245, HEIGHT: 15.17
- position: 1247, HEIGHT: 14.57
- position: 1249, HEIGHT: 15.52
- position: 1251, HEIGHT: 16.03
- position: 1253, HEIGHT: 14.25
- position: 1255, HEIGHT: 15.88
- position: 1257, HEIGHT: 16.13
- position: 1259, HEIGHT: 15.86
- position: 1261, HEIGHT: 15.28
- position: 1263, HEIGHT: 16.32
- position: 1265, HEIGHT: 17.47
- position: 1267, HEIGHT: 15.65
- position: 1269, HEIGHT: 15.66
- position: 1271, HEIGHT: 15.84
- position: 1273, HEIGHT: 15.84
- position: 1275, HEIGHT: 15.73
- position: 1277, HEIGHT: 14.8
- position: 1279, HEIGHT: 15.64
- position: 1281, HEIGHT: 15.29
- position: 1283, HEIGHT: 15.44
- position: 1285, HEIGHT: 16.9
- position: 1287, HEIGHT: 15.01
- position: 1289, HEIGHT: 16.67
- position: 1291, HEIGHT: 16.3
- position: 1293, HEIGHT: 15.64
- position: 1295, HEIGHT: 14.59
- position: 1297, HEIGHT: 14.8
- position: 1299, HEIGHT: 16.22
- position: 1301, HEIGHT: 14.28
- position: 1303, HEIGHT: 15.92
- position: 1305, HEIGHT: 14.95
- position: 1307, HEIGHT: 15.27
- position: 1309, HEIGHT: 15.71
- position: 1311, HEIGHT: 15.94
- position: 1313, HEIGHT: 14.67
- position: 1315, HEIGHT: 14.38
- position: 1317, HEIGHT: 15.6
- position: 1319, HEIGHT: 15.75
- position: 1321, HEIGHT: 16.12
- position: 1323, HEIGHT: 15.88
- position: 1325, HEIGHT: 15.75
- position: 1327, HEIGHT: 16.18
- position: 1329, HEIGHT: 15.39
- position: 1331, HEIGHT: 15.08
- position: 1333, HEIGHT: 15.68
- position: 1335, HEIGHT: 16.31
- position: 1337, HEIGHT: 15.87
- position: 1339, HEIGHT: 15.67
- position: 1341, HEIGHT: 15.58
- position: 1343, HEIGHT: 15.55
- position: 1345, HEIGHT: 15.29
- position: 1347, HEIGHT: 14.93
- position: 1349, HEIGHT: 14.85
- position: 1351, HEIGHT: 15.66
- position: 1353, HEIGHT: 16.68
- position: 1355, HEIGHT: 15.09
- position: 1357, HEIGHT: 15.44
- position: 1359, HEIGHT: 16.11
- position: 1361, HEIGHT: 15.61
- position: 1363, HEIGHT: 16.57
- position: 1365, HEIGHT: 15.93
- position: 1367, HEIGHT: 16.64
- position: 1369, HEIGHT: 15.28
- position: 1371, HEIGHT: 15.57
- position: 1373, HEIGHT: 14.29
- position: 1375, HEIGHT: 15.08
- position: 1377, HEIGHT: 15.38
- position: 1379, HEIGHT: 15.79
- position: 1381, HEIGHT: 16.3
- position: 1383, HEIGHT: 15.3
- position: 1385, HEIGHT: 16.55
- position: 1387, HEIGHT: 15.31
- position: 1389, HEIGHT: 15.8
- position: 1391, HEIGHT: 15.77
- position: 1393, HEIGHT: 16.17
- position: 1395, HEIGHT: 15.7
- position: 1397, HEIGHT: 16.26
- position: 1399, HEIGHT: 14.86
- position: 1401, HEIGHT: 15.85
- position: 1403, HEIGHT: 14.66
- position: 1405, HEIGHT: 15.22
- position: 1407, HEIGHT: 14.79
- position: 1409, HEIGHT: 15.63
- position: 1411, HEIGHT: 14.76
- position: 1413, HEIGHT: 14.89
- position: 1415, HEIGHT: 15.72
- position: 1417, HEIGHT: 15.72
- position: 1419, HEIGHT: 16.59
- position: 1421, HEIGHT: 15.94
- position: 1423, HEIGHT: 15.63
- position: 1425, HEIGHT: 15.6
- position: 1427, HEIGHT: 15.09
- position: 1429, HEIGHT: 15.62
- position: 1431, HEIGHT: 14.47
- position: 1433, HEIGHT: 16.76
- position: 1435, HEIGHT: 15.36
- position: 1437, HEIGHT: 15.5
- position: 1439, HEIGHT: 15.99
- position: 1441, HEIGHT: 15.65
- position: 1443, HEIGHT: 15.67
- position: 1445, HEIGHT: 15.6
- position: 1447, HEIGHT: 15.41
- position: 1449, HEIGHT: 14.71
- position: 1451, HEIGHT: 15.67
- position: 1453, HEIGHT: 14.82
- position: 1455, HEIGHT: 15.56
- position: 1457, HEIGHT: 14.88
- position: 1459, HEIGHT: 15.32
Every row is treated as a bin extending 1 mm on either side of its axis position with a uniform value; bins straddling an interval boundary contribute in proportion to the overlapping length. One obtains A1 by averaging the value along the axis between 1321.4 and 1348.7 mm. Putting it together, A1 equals 15.6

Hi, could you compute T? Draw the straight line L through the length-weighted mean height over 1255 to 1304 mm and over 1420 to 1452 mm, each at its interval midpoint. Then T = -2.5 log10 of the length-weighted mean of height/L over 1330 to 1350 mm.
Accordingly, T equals 0.012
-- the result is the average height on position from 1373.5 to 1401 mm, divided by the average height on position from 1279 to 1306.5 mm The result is 1.01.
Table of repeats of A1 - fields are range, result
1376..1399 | 15.8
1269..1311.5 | 15.6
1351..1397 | 15.8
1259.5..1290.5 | 15.8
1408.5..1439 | 15.6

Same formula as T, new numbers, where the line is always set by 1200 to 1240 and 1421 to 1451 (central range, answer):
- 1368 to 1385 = 0.01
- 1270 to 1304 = 0.02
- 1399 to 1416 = 0.03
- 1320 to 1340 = 0.00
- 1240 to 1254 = 0.04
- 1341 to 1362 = 0.01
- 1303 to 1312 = 0.02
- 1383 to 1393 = -0.01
